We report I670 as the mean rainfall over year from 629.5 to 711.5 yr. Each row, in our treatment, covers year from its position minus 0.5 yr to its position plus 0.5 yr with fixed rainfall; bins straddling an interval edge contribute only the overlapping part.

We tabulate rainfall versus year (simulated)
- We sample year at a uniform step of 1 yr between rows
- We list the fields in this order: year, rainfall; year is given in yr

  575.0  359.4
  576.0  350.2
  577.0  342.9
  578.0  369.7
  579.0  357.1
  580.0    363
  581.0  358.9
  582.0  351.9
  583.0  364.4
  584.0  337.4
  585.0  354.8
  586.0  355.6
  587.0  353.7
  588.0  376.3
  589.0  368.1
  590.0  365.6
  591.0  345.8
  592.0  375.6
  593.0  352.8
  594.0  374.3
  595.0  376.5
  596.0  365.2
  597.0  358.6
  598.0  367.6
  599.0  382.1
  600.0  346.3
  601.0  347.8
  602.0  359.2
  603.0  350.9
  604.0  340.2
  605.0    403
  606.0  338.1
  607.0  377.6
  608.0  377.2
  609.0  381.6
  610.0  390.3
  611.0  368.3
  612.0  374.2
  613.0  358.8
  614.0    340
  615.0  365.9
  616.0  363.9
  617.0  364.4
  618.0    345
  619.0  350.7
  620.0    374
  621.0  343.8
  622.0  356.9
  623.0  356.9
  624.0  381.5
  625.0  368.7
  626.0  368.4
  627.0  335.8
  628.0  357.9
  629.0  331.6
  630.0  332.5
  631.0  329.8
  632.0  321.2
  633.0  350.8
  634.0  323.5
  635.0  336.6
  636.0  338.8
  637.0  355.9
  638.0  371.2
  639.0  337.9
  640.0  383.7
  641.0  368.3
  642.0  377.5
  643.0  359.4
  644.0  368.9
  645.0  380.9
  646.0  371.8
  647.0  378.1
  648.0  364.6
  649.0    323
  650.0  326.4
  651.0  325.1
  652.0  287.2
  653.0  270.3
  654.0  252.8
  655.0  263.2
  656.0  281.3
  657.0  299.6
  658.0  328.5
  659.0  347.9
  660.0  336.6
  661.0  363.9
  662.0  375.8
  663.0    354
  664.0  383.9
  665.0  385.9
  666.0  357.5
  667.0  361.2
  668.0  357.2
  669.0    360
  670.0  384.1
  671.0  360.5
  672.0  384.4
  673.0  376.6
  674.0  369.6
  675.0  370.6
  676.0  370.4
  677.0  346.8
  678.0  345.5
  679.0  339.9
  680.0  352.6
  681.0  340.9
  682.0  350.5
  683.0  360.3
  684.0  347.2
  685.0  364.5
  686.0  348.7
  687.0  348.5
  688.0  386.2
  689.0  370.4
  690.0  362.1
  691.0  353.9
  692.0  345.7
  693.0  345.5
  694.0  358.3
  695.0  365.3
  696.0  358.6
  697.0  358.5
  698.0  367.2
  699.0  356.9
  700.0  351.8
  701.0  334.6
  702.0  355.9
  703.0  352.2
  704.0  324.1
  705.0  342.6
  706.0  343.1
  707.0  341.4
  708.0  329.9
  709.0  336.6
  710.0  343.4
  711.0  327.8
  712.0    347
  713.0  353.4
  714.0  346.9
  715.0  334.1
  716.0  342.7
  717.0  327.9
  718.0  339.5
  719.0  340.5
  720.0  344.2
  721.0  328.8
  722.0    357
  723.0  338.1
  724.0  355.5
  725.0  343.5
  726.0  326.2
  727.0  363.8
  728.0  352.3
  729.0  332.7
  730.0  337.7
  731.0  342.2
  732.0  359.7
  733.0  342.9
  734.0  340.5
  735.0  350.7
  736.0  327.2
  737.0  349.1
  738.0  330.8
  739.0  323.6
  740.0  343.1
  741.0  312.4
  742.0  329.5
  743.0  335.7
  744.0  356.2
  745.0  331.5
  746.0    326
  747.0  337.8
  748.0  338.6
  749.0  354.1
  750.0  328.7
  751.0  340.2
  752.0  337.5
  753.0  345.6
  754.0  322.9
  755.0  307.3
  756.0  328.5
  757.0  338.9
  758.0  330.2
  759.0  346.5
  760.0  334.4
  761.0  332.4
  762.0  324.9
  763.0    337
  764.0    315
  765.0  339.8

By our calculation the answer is 348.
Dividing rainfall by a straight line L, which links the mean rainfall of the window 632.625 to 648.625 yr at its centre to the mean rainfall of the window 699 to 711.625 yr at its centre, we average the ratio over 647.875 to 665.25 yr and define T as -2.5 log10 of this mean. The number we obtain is 0.099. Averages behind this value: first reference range 360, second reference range 341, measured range 324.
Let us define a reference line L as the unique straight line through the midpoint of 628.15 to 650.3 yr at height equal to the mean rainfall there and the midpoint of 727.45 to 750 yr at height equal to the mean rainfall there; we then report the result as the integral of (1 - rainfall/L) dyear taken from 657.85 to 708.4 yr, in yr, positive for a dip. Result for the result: -1.6 yr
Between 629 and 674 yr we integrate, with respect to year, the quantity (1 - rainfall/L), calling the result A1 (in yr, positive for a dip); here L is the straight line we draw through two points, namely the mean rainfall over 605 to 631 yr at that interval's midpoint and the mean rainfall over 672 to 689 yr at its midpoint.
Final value 1.7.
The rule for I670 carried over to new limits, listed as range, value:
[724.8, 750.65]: 339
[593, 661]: 350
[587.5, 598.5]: 366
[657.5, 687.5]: 359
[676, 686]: 351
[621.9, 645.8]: 354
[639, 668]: 342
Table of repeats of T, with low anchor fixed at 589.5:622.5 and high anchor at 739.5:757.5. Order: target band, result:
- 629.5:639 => 0.05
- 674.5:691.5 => -0.03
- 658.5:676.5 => -0.05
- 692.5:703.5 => -0.03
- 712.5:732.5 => -0.01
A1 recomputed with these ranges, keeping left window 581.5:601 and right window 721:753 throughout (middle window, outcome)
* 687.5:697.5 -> -0.40 yr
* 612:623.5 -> 0.01 yr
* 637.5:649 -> -0.44 yr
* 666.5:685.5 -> -0.61 yr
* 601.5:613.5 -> -0.31 yr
